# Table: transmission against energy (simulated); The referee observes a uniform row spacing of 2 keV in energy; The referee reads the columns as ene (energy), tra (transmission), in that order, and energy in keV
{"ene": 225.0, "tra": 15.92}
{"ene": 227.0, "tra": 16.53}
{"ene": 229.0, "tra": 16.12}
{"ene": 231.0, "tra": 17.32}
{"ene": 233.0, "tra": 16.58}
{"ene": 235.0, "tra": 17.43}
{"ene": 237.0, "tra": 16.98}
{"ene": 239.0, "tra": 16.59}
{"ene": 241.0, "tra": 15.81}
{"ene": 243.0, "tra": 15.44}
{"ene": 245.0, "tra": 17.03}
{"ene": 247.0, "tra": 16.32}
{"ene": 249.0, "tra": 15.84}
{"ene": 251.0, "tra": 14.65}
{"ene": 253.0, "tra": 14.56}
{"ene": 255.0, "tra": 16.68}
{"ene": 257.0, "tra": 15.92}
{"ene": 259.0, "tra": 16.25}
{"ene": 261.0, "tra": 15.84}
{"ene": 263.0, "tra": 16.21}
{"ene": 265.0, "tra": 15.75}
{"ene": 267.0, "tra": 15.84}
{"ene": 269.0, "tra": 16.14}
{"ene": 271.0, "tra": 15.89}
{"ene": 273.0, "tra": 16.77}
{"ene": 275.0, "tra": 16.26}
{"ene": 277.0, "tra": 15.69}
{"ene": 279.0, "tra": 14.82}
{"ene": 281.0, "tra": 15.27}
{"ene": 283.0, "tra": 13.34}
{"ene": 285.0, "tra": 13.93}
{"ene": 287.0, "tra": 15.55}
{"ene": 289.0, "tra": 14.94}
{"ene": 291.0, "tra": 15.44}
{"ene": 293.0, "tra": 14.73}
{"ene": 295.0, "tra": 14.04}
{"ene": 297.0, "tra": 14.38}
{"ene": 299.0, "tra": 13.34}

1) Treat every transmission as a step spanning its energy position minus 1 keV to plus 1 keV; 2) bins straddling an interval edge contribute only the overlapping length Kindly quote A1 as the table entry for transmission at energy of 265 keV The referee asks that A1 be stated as 15.75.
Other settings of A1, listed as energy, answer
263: 16.21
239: 16.59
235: 17.43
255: 16.68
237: 16.98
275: 16.26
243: 15.44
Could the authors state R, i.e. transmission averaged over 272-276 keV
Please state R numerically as 16.5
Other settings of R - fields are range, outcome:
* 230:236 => 17.1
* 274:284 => 15.1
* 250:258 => 15.5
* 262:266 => 16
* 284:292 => 15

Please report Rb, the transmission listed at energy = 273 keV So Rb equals 16.77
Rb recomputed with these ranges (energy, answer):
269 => 16.14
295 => 14.04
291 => 15.44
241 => 15.81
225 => 15.92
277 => 15.69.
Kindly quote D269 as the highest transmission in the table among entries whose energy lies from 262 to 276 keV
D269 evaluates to 16.77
